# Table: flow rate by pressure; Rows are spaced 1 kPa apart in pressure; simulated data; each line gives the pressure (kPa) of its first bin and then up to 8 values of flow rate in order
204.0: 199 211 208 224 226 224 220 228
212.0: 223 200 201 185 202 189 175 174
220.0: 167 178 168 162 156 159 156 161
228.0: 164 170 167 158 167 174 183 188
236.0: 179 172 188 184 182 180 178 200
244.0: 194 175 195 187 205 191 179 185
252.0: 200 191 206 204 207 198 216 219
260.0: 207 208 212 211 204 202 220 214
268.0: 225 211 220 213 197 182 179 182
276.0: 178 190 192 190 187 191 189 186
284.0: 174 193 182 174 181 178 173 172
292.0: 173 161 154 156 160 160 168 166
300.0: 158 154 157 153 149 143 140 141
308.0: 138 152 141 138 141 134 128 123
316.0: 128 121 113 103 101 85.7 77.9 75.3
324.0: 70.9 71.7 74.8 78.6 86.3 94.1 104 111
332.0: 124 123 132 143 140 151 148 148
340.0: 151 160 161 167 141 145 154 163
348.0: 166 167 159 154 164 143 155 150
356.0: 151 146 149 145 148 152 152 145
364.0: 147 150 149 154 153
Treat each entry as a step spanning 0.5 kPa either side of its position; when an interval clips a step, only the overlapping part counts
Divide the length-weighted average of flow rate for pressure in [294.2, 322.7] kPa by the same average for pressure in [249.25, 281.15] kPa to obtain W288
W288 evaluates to 0.68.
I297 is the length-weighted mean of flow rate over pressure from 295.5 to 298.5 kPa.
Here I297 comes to 163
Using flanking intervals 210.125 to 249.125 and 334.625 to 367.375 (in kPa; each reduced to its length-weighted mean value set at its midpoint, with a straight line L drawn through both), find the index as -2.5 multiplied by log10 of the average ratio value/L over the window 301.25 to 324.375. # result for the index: 0.282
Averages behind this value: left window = 181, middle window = 125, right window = 152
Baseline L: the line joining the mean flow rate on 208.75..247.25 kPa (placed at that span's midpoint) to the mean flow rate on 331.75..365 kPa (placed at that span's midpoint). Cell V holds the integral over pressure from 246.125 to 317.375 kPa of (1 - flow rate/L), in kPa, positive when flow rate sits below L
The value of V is -4.2 kPa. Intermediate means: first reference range 182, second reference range 150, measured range 178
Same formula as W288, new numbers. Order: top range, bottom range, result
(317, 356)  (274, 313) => 0.77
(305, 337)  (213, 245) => 0.65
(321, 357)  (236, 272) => 0.66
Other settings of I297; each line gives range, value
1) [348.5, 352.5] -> 161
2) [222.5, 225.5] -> 159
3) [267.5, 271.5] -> 217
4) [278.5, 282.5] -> 189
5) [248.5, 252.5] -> 189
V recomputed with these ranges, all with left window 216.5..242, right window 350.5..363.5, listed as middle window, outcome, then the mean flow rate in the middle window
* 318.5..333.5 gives 6.12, 92.1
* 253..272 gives -4.98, 210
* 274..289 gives -1.96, 184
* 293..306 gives 0.33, 156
